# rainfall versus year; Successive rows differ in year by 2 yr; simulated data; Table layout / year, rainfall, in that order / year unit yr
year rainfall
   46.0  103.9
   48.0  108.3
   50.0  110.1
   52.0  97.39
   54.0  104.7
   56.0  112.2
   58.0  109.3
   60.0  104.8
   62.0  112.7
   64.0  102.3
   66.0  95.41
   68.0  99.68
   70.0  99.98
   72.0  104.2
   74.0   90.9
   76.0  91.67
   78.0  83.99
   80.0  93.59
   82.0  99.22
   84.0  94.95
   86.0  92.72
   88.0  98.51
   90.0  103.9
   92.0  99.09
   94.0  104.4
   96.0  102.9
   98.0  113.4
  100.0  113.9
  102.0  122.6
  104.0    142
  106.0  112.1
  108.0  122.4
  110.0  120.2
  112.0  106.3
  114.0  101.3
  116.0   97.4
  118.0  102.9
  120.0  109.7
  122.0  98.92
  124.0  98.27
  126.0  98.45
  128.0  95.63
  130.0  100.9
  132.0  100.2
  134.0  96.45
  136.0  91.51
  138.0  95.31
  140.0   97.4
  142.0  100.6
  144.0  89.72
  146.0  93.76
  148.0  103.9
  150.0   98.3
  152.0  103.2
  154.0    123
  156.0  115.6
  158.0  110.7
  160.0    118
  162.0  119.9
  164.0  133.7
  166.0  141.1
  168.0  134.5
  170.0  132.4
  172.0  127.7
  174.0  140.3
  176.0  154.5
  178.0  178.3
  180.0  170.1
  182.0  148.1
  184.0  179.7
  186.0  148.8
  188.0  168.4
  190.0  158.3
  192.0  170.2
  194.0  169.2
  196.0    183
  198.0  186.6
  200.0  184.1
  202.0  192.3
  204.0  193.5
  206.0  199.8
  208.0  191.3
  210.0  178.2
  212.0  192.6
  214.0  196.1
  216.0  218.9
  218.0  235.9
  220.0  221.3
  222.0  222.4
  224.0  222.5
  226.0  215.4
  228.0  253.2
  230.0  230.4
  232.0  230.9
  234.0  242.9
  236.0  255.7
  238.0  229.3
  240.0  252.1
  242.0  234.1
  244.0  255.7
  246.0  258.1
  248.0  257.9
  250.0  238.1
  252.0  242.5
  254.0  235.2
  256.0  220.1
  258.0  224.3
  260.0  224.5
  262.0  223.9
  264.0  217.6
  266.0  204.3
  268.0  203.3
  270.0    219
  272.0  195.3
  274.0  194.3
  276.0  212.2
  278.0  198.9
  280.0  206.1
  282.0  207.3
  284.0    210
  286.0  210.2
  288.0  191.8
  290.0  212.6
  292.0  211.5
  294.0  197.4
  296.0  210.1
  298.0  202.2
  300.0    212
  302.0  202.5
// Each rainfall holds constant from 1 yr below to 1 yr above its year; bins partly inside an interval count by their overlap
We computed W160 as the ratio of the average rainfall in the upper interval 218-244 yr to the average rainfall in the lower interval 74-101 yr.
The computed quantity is 2.4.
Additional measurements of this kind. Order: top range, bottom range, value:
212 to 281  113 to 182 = 1.97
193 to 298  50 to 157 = 2.09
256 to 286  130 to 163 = 2.03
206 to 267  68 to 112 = 2.16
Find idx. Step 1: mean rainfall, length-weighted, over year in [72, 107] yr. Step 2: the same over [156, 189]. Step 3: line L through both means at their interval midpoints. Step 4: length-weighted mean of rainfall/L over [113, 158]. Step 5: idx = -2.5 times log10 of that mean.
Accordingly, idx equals 0.24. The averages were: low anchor 104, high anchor 143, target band 101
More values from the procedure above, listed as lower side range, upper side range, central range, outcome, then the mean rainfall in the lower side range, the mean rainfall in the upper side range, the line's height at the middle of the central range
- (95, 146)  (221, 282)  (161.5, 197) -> 0.04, 105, 227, 160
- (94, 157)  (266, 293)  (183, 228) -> -0.22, 105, 206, 157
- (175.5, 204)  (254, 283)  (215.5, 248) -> -0.22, 172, 212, 193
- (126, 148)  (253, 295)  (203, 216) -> -0.23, 96.6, 210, 157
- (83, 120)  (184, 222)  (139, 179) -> 0.27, 108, 189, 154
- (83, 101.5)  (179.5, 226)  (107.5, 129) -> 0.18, 103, 189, 123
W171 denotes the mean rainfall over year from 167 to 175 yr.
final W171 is 134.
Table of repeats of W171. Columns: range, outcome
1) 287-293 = 205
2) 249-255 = 239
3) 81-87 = 95.6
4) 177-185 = 169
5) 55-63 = 110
